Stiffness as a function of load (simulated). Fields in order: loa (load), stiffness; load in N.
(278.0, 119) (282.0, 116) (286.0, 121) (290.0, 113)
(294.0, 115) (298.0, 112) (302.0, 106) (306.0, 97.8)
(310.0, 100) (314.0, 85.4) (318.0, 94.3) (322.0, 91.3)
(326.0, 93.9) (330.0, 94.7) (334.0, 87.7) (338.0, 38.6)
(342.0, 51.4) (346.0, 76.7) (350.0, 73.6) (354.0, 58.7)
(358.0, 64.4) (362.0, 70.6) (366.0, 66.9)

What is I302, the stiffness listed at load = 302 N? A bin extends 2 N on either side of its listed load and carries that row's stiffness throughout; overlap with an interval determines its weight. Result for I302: 106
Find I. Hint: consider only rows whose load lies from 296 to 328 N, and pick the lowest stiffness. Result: 85.4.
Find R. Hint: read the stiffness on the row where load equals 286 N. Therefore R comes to 121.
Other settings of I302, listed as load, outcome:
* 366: 66.9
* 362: 70.6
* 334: 87.7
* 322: 91.3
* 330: 94.7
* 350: 73.6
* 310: 100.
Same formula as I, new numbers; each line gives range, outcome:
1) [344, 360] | 58.7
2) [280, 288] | 116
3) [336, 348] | 38.6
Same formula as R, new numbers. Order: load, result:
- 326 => 93.9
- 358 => 64.4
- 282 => 116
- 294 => 115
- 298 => 112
